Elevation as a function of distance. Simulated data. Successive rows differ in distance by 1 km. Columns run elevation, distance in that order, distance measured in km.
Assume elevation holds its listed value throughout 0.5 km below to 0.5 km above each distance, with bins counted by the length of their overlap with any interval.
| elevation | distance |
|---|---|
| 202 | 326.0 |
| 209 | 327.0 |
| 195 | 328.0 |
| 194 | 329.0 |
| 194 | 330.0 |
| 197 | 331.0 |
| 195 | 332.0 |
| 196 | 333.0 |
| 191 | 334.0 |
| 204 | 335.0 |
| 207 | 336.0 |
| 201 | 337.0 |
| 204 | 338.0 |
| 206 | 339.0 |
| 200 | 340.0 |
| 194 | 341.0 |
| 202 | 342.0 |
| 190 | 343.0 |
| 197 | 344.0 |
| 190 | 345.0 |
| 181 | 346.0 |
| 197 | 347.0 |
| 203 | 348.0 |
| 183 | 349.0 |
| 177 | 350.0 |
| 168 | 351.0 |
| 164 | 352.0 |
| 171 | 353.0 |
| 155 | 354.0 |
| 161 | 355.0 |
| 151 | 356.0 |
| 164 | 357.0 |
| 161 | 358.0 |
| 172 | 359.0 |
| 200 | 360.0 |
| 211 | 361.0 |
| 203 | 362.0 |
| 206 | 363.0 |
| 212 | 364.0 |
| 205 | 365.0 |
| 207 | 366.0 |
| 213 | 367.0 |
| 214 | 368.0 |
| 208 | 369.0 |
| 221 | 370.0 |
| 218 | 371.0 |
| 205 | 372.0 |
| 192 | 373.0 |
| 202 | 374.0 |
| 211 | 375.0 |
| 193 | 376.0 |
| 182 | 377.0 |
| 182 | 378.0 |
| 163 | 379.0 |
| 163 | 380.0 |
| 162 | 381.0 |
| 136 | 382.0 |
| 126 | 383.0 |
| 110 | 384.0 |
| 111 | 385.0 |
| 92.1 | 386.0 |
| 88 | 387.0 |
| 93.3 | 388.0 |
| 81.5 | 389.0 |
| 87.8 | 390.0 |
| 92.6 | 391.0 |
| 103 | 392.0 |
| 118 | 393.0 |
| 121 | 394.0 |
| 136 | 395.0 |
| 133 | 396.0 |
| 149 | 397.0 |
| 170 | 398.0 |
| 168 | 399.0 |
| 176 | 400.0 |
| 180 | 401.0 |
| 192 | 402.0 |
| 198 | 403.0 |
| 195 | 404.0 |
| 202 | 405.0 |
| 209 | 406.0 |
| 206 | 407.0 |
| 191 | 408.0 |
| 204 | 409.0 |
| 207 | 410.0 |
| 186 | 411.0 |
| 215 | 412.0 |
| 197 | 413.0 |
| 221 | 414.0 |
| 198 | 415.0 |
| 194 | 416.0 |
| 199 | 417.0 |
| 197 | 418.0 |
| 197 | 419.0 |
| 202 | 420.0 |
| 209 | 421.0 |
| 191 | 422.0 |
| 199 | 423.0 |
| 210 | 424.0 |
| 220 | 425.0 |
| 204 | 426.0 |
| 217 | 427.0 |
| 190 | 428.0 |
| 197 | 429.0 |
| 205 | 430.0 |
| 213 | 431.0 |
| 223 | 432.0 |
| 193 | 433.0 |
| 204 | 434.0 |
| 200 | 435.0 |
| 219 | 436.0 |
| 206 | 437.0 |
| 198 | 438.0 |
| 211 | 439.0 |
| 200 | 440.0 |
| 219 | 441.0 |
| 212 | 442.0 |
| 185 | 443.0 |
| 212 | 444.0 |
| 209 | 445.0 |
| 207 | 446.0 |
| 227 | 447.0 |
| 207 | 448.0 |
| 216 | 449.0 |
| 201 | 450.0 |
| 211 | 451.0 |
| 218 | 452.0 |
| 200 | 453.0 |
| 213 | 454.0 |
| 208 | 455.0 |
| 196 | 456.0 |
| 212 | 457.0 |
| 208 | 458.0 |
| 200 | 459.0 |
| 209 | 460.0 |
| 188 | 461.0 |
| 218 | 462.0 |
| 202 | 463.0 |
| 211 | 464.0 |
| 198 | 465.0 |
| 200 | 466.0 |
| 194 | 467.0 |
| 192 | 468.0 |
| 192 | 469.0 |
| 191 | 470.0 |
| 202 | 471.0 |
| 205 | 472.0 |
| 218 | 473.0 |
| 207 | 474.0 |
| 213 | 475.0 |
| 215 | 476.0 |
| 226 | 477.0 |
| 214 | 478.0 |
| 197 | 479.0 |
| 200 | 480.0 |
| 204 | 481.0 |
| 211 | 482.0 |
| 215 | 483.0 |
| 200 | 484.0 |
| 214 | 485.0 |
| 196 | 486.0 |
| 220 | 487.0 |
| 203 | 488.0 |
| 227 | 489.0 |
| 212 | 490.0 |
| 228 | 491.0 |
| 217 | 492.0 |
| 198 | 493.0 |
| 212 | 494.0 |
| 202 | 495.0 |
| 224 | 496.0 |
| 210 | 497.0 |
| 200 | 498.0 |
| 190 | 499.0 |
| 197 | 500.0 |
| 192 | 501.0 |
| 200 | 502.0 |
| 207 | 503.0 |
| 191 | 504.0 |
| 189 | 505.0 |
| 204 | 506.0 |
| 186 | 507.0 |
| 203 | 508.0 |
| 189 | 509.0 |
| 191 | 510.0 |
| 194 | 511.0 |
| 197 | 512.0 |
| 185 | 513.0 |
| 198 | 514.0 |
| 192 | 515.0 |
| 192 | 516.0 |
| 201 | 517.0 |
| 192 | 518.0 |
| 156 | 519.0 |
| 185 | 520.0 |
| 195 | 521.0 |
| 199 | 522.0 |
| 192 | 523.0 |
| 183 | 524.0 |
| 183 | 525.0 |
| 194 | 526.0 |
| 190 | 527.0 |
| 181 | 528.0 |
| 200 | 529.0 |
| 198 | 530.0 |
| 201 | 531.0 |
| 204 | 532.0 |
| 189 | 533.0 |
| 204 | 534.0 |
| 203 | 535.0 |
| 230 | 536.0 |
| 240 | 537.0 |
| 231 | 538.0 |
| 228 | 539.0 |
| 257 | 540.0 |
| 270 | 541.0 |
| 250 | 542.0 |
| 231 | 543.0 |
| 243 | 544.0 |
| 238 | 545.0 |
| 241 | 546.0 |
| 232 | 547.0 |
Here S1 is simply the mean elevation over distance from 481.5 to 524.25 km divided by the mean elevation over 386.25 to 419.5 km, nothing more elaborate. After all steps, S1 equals 1.2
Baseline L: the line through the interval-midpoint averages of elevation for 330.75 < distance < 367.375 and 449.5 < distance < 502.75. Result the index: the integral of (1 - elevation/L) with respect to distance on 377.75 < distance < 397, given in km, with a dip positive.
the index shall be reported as 7.3 km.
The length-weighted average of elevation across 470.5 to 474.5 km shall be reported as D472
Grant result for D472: 208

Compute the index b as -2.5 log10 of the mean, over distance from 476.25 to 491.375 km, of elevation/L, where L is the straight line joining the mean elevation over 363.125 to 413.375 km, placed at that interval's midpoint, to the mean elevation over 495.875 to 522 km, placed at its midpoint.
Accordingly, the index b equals -0.12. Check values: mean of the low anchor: 169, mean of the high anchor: 194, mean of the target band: 211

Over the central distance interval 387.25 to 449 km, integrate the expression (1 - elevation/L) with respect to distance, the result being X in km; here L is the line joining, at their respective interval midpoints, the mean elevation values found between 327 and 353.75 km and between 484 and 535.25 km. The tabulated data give 2.6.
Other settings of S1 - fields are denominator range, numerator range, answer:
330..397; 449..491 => 1.20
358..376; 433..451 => 1.02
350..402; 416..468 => 1.26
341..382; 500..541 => 1.06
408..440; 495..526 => 0.95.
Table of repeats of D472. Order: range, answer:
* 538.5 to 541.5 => 252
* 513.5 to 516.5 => 194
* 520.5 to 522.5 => 197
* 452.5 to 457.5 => 206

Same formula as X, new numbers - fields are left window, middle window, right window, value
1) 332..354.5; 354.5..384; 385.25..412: -2.3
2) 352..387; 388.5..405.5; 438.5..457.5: 3.7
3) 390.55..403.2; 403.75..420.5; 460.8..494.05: -4.4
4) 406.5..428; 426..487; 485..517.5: -1.2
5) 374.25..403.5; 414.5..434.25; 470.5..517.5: -4.8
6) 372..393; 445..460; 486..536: -3.3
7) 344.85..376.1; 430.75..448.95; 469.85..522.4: -1.0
